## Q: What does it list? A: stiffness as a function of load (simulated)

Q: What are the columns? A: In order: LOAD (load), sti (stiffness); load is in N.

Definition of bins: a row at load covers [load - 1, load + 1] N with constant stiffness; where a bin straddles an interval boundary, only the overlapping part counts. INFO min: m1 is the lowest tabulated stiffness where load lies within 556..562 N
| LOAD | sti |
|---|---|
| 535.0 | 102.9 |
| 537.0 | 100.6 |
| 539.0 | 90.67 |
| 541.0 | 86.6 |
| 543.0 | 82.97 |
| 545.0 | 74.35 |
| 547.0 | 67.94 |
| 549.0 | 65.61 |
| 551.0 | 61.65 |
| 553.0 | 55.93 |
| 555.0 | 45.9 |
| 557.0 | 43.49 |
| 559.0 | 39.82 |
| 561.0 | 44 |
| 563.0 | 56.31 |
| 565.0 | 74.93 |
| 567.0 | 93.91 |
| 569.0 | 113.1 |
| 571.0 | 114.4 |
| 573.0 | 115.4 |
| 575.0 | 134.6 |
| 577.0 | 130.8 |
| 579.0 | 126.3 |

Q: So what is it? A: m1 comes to 39.82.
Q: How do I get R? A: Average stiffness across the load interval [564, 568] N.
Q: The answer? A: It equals 84.4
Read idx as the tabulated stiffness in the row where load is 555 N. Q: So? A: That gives 45.9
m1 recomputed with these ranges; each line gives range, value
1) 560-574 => 44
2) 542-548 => 67.94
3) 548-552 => 61.65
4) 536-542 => 86.6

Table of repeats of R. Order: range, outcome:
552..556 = 50.9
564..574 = 102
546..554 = 62.8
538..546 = 83.6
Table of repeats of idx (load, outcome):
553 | 55.93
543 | 82.97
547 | 67.94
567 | 93.91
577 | 130.8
